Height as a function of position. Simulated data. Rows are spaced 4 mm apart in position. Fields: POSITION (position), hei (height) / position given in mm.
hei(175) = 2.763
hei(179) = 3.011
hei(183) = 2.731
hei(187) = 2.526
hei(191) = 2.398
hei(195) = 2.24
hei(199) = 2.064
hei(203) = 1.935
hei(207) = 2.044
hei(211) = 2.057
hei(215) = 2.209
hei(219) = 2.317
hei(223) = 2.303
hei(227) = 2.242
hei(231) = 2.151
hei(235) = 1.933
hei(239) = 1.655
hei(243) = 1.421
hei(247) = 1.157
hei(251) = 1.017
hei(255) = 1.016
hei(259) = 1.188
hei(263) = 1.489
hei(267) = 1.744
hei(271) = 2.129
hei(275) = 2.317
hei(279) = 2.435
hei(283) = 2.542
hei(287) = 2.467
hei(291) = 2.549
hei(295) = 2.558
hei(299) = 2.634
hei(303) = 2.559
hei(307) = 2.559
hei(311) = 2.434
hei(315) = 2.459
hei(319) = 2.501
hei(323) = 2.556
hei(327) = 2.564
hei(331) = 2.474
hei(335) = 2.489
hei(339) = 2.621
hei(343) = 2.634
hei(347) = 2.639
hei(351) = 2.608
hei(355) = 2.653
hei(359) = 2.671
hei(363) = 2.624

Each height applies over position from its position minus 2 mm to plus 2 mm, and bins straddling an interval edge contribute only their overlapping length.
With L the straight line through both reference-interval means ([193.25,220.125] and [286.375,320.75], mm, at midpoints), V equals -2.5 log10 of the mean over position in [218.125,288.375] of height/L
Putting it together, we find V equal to 0.24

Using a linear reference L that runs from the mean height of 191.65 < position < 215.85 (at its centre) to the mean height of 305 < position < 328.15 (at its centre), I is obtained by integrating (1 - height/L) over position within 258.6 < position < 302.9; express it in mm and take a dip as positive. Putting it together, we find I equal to 2.8 mm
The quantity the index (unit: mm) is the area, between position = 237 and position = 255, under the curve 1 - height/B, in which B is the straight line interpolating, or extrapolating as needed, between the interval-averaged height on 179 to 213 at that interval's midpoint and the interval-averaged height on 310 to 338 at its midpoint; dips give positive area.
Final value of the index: 8.3 mm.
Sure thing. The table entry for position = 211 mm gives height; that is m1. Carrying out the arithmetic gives 2.057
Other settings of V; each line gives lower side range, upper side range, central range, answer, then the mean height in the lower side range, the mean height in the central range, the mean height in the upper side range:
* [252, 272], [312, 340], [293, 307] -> -0.231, 1.46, 2.58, 2.52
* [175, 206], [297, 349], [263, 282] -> 0.187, 2.43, 2.11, 2.55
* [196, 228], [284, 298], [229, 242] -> 0.203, 2.15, 1.88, 2.53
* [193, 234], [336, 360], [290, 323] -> -0.022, 2.15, 2.53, 2.63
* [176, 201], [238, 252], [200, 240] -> -0.158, 2.51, 2.09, 1.31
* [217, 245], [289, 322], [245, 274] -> 0.483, 2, 1.42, 2.53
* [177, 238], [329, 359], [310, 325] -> 0.017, 2.27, 2.49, 2.59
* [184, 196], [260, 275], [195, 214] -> 0.128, 2.43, 2.06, 1.82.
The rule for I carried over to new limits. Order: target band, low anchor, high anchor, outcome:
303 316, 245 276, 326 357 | -2.13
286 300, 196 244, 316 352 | -1.04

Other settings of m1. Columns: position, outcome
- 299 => 2.634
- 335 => 2.489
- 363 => 2.624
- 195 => 2.24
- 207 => 2.044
